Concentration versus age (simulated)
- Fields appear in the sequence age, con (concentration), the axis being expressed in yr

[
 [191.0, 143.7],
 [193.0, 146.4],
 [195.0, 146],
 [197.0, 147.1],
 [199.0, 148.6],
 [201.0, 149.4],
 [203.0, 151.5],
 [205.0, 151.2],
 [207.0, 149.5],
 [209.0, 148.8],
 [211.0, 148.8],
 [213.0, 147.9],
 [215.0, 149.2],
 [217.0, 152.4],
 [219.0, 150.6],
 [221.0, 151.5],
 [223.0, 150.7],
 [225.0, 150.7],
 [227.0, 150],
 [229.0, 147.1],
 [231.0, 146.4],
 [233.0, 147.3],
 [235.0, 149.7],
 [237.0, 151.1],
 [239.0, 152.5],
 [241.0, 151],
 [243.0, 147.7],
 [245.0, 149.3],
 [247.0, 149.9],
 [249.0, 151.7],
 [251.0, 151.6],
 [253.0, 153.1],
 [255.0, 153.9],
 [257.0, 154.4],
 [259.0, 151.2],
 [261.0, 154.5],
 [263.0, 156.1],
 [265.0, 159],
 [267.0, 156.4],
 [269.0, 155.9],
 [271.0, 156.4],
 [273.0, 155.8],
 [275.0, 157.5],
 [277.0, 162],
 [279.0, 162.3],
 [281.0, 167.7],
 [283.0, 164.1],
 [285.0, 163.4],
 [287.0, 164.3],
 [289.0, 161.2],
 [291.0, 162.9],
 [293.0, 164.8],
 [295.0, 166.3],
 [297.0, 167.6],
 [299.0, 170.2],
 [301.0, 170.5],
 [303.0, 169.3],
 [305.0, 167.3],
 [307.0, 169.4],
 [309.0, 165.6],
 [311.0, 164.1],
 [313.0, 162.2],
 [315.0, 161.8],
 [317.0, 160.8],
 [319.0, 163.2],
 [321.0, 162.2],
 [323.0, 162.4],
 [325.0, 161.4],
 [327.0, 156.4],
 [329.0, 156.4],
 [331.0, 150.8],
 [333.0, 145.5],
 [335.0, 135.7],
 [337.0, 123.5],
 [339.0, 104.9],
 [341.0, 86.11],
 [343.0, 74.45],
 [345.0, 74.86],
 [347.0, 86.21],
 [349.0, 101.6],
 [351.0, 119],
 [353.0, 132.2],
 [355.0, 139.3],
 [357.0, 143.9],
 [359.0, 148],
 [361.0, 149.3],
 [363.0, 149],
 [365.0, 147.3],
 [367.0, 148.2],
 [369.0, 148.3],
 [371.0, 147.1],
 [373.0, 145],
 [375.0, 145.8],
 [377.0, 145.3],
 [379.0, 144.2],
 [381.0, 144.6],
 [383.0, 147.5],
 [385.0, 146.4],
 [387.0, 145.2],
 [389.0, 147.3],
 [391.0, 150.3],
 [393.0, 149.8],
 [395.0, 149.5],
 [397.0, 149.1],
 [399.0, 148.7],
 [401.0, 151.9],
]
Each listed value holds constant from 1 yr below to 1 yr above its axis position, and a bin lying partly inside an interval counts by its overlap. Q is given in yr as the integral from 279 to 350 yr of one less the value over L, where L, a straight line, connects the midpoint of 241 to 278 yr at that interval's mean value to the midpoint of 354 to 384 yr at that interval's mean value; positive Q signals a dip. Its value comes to 0.9 yr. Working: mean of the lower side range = 154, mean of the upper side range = 146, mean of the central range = 148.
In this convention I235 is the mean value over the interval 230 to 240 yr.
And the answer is 149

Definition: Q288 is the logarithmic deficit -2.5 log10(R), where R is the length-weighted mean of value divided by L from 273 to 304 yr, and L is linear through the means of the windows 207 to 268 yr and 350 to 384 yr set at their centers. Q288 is -0.11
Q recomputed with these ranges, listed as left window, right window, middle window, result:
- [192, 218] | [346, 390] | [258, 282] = -2.09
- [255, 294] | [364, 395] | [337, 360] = 6.08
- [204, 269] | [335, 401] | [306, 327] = -3.31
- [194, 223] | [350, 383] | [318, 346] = 2.37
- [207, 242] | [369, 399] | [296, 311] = -2.01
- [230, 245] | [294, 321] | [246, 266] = 0.03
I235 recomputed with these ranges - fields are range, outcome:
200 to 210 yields 150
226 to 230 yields 149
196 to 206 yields 150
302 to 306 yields 168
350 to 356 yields 130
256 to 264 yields 154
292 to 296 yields 166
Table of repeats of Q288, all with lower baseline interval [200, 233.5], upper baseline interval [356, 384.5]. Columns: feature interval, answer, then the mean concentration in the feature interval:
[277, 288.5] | -0.11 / 164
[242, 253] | -0.01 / 150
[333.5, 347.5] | 0.42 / 100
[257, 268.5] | -0.05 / 155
